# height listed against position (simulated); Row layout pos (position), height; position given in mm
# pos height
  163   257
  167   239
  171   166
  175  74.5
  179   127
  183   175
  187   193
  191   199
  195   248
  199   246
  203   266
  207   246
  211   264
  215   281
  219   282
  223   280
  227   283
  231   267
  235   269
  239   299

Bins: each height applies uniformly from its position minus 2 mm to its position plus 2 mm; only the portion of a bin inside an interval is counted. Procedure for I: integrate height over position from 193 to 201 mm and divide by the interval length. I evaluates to 247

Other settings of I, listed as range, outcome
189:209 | 241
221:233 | 277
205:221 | 268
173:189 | 142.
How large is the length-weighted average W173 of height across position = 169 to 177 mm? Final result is 120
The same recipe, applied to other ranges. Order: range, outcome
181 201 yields 212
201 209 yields 256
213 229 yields 282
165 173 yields 202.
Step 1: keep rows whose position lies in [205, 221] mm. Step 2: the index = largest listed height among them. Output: 282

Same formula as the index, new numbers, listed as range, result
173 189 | 193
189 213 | 266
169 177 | 166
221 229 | 283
